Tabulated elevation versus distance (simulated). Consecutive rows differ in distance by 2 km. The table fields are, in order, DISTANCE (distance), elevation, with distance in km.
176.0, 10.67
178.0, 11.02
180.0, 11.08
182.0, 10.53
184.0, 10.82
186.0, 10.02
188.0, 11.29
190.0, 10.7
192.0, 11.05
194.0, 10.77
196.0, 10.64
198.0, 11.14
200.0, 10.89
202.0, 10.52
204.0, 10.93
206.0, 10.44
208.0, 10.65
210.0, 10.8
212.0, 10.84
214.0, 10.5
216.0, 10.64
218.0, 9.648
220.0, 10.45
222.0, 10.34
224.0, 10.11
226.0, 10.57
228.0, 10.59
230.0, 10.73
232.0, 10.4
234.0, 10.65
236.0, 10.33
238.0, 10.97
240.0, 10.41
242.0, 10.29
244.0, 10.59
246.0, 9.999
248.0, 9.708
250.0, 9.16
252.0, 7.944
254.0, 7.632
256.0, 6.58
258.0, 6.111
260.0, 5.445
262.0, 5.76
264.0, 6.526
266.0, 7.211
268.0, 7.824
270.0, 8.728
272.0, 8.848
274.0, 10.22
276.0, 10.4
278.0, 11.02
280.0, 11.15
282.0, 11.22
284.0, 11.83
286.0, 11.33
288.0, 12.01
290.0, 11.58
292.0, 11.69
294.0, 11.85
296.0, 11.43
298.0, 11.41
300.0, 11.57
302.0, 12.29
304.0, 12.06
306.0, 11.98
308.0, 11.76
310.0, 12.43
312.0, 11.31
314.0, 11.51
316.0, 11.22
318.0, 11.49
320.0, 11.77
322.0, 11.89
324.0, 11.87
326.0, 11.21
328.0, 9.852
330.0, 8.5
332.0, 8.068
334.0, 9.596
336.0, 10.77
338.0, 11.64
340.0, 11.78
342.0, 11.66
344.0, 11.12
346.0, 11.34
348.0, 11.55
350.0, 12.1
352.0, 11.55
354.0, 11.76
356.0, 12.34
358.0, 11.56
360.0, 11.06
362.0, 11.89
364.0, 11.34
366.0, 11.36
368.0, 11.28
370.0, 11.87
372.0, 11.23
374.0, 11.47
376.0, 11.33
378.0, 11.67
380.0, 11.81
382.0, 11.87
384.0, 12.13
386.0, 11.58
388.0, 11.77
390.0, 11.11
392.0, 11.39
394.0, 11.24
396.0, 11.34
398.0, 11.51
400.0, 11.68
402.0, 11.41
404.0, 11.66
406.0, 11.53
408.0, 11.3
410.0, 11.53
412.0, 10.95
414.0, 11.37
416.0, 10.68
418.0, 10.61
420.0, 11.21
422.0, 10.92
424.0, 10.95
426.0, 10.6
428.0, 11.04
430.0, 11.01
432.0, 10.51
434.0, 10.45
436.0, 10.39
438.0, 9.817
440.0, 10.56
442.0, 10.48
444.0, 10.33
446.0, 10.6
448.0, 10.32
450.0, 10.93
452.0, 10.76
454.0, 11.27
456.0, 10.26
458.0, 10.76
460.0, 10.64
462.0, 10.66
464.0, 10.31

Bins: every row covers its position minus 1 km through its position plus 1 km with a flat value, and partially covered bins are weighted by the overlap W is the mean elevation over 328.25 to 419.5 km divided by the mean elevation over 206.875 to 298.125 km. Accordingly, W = 1.14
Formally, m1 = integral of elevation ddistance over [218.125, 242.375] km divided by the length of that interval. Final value 10.5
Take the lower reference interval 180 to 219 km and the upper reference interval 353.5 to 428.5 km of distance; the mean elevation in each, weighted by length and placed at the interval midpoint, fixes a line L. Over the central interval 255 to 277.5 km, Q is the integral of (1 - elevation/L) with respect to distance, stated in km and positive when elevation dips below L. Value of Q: 6.70 km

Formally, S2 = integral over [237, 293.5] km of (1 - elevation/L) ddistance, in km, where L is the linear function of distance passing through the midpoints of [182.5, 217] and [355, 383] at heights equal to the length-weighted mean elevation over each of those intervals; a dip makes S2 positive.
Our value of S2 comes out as 8.6 km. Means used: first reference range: 10.7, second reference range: 11.6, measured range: 9.39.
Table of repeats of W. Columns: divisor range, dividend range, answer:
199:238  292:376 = 1.08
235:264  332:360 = 1.32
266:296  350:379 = 1.09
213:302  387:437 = 1.13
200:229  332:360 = 1.08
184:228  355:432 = 1.07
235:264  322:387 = 1.32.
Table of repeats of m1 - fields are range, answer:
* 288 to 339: 11.2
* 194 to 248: 10.5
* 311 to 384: 11.3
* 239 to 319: 10.1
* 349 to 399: 11.6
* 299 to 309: 11.9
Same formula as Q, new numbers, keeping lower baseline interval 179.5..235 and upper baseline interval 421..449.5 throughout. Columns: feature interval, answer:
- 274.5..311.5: -3.42 km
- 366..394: -2.56 km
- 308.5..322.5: -1.39 km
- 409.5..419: -0.38 km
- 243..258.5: 3.03 km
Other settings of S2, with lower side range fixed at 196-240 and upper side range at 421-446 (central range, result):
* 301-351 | -3.1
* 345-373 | -2.7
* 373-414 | -3.6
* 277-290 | -1.1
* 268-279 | 1.0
